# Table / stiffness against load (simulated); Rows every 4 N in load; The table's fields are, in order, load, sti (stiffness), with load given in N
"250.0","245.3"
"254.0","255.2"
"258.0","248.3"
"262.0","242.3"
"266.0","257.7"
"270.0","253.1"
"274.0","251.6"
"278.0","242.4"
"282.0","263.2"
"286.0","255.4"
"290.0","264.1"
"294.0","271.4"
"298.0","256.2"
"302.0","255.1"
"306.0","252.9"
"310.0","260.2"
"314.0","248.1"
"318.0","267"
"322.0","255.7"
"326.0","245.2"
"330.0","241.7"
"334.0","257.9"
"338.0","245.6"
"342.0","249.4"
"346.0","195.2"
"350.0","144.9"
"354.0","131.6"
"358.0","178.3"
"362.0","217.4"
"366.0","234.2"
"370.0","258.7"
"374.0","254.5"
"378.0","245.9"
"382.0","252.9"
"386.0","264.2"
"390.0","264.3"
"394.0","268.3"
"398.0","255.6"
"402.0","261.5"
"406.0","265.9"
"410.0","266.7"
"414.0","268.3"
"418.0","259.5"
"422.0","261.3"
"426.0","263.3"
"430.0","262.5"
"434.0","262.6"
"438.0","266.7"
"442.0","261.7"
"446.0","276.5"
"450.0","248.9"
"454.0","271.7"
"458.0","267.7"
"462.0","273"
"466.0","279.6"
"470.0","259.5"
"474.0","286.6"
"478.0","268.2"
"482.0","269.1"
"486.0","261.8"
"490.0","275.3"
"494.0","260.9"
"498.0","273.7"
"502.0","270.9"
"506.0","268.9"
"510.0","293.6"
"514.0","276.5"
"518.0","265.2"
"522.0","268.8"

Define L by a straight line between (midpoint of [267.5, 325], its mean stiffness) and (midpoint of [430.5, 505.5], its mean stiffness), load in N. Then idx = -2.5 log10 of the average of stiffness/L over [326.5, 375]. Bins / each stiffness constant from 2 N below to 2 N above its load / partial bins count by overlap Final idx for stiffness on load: 0.20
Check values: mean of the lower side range 257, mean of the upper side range 268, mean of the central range 218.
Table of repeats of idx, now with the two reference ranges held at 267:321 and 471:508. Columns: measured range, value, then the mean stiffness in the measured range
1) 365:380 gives 0.06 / 249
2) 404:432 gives 0.01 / 264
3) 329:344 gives 0.05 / 249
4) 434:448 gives 0.00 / 267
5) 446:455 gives 0.02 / 263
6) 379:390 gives 0.02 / 258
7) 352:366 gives 0.38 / 184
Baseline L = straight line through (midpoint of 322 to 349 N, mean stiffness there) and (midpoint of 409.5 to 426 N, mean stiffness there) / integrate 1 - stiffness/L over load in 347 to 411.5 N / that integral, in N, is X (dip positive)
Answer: 4.5 N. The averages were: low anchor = 237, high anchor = 264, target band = 234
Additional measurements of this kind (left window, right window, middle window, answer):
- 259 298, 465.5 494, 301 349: 2.47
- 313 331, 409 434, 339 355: 4.24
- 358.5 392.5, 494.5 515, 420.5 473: -0.77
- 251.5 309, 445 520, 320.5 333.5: 0.51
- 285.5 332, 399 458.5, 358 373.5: 1.73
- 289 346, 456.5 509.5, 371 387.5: 0.33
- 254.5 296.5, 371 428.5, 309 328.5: 0.18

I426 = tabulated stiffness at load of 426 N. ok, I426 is 263.3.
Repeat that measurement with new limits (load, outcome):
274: 251.6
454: 271.7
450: 248.9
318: 267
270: 253.1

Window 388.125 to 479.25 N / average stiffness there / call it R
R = 266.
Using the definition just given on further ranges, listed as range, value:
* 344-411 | 232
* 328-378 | 219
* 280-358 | 238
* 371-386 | 253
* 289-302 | 263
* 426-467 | 267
